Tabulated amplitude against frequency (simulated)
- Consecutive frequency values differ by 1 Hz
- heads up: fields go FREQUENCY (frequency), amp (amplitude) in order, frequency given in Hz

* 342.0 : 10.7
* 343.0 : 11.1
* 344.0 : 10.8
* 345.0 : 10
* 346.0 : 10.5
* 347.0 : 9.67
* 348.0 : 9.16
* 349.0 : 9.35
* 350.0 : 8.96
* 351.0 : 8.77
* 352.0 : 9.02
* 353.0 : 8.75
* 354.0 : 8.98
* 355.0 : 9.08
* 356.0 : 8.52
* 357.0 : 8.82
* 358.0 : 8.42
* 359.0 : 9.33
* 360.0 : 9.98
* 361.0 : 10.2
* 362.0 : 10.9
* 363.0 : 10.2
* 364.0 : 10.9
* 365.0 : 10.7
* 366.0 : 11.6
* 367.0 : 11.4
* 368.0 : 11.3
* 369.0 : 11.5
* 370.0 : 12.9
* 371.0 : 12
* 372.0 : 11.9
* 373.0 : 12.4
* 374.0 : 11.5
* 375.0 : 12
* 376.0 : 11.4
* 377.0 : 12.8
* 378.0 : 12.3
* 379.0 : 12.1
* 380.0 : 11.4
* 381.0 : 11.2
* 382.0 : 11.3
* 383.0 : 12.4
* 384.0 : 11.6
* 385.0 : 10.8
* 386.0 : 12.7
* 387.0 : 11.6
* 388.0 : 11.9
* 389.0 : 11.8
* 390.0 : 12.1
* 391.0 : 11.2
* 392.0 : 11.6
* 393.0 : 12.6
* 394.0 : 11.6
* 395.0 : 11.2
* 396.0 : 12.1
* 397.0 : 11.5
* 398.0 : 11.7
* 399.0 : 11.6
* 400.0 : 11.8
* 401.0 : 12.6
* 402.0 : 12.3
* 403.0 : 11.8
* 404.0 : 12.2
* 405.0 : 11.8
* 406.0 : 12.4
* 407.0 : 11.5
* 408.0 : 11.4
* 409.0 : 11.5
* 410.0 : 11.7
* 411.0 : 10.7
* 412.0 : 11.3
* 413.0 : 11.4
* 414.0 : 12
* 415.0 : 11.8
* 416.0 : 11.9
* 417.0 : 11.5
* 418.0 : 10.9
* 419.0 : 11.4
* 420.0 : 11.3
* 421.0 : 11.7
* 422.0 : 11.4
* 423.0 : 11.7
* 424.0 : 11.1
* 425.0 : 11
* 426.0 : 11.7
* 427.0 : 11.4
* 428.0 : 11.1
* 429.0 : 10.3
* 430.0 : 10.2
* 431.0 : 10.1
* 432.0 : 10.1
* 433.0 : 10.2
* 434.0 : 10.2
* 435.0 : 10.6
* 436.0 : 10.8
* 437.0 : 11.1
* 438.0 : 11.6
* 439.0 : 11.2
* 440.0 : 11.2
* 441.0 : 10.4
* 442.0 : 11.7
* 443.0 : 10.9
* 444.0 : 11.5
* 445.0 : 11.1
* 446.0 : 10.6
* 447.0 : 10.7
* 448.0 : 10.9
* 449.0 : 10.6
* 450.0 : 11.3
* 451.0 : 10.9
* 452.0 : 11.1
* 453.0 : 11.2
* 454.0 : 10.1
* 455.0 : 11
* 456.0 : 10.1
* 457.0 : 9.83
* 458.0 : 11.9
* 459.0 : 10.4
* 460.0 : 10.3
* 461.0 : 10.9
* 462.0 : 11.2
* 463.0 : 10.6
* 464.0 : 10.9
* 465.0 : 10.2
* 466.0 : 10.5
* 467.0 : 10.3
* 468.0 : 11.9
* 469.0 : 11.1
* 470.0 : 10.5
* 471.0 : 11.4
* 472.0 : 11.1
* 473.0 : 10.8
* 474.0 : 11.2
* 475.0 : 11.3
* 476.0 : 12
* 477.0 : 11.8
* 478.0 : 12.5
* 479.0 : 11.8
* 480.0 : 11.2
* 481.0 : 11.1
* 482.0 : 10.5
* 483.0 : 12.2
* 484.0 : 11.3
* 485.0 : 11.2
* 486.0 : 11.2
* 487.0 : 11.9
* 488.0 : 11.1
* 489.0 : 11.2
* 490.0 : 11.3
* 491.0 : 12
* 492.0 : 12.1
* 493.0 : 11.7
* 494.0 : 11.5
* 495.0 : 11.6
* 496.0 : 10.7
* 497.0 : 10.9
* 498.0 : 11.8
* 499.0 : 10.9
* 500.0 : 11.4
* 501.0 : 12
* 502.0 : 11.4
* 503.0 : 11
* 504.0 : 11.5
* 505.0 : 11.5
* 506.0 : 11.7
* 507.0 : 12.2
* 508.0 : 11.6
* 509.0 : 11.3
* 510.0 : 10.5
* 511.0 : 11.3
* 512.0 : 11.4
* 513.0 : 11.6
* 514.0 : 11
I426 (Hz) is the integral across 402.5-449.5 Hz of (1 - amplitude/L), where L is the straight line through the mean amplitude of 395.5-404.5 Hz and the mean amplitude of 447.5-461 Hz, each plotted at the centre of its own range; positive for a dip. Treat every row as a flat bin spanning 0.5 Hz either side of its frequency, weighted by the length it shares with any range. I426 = 0.8 Hz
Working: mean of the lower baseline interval 12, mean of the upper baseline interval 10.7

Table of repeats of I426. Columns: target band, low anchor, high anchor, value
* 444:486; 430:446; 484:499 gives 0.4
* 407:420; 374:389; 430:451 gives -0.2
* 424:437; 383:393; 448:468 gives 0.5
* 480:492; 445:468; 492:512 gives -0.2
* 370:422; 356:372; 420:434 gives -4.7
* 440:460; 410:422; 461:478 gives 0.7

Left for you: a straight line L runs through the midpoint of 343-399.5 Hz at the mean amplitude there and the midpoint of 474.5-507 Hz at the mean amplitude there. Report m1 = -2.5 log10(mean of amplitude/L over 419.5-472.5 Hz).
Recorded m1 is 0.04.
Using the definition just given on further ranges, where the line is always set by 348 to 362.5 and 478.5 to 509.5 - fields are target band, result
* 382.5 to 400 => -0.20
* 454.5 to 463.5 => 0.02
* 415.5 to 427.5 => -0.11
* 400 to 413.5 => -0.17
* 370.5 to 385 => -0.23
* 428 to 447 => -0.02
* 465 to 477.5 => 0.00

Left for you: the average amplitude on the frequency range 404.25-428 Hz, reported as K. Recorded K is 11.5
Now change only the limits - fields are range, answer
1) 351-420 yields 11.3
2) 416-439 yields 11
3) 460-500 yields 11.3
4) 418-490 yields 11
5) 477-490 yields 11.4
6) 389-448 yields 11.3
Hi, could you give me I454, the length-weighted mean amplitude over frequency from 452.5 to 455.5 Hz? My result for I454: 10.8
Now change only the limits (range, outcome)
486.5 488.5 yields 11.5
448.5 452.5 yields 11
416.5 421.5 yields 11.4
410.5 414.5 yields 11.4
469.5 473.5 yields 10.9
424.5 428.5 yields 11.3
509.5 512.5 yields 11.1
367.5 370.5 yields 11.9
